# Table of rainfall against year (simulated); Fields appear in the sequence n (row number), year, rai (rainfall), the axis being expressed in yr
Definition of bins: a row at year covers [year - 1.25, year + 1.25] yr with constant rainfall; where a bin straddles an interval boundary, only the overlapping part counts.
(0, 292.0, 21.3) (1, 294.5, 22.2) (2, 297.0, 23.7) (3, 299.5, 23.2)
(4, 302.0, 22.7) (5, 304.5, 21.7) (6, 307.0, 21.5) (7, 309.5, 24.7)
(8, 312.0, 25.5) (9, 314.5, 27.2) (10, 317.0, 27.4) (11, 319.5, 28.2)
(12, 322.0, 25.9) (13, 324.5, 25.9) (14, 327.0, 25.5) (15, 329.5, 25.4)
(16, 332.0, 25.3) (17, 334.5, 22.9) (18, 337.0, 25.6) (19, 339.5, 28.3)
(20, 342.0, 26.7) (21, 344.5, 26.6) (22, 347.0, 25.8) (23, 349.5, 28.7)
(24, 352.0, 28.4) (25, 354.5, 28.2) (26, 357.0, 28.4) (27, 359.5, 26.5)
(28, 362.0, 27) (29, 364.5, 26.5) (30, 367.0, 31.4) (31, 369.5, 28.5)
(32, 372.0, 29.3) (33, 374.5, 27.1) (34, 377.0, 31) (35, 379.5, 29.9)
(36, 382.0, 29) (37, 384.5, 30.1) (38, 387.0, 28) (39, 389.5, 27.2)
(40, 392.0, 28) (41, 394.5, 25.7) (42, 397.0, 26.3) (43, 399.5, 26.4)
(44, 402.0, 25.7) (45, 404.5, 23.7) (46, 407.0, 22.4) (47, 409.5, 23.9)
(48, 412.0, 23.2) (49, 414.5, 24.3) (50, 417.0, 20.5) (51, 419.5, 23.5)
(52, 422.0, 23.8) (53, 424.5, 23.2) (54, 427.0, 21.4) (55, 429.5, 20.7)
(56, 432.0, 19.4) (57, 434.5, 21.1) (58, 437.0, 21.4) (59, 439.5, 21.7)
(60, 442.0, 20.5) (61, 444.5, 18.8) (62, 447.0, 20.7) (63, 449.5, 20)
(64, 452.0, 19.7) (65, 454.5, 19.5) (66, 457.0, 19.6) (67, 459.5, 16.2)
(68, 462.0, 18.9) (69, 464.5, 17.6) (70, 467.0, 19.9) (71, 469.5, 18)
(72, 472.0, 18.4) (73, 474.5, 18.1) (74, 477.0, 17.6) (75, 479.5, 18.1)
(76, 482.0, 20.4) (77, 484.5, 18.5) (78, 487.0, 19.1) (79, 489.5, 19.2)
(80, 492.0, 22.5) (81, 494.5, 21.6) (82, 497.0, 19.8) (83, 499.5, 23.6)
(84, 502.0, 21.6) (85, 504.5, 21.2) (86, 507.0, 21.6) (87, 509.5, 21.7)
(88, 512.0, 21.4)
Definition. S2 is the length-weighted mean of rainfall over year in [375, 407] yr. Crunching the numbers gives 27.4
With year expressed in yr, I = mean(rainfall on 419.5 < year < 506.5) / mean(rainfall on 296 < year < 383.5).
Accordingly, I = 0.8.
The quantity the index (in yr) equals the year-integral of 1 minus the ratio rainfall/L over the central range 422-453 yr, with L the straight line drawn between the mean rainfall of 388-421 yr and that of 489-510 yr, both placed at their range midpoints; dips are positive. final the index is 3.6 yr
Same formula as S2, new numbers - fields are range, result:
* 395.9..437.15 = 23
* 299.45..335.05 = 25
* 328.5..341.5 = 25.6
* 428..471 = 19.6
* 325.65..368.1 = 26.9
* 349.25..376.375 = 28.2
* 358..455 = 24.6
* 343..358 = 27.7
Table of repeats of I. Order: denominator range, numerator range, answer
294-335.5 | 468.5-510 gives 0.81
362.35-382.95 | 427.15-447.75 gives 0.71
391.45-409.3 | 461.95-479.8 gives 0.72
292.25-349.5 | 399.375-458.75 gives 0.87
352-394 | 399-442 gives 0.79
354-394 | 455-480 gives 0.64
